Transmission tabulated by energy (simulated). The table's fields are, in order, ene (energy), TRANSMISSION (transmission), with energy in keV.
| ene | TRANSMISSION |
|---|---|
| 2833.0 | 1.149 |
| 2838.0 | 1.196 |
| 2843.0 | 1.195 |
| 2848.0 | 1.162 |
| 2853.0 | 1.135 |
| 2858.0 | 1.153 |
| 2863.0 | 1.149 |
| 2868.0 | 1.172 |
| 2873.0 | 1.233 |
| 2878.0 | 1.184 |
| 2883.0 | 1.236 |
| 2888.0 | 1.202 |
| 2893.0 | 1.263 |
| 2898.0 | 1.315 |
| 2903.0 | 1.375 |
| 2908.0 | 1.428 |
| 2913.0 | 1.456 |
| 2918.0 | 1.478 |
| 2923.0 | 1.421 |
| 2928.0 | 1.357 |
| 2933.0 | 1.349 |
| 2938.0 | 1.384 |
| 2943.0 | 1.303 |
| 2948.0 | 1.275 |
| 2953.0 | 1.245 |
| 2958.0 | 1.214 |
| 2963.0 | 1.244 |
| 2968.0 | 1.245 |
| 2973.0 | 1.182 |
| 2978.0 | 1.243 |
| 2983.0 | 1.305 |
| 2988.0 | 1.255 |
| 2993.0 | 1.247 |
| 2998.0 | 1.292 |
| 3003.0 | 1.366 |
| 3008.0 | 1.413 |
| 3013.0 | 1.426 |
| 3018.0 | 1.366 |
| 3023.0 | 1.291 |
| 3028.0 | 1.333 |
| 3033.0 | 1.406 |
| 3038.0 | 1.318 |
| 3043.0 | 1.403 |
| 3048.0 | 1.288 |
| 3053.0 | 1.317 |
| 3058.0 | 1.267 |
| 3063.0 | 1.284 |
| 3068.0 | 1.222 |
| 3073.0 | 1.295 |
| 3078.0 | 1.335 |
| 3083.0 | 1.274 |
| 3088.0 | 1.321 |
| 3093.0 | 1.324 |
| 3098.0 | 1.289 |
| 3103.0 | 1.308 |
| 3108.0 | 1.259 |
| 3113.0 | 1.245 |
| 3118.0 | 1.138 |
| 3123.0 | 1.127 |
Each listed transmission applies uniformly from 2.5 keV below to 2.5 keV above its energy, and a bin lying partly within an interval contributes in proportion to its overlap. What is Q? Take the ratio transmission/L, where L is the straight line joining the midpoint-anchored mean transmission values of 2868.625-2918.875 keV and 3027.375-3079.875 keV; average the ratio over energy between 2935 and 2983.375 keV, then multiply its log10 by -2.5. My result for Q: 0.04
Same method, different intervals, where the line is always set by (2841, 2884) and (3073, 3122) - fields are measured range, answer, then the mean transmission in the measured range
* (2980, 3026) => -0.08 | 1.33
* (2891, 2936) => -0.16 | 1.38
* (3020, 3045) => -0.09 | 1.35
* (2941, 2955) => -0.05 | 1.27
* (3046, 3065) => -0.03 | 1.29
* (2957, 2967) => -0.01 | 1.23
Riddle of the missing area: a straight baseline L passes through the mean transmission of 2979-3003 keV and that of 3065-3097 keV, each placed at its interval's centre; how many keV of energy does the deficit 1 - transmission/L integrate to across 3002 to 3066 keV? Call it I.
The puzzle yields -2.7 keV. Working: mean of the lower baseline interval 1.28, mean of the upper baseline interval 1.29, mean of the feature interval 1.34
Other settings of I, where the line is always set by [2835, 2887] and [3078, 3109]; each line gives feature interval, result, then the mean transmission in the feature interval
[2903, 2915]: -2.2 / 1.43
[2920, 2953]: -3.3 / 1.34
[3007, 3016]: -1.1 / 1.42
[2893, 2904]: -1.1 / 1.32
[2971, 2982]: 0.1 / 1.23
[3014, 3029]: -0.9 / 1.34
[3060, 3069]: 0.2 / 1.26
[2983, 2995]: -0.1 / 1.26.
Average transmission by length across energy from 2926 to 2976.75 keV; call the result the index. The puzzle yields 1.28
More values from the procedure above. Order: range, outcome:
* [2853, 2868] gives 1.15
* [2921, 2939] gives 1.38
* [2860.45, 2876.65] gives 1.18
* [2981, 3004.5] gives 1.29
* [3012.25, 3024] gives 1.36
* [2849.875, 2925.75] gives 1.28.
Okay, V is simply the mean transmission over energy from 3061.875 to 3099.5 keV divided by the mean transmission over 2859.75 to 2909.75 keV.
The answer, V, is 1.03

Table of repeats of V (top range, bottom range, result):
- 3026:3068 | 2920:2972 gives 1.01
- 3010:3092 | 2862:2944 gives 1.01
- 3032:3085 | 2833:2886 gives 1.11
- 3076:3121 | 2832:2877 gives 1.09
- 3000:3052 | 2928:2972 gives 1.06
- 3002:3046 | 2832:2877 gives 1.17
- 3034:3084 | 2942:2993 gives 1.04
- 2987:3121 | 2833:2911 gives 1.07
